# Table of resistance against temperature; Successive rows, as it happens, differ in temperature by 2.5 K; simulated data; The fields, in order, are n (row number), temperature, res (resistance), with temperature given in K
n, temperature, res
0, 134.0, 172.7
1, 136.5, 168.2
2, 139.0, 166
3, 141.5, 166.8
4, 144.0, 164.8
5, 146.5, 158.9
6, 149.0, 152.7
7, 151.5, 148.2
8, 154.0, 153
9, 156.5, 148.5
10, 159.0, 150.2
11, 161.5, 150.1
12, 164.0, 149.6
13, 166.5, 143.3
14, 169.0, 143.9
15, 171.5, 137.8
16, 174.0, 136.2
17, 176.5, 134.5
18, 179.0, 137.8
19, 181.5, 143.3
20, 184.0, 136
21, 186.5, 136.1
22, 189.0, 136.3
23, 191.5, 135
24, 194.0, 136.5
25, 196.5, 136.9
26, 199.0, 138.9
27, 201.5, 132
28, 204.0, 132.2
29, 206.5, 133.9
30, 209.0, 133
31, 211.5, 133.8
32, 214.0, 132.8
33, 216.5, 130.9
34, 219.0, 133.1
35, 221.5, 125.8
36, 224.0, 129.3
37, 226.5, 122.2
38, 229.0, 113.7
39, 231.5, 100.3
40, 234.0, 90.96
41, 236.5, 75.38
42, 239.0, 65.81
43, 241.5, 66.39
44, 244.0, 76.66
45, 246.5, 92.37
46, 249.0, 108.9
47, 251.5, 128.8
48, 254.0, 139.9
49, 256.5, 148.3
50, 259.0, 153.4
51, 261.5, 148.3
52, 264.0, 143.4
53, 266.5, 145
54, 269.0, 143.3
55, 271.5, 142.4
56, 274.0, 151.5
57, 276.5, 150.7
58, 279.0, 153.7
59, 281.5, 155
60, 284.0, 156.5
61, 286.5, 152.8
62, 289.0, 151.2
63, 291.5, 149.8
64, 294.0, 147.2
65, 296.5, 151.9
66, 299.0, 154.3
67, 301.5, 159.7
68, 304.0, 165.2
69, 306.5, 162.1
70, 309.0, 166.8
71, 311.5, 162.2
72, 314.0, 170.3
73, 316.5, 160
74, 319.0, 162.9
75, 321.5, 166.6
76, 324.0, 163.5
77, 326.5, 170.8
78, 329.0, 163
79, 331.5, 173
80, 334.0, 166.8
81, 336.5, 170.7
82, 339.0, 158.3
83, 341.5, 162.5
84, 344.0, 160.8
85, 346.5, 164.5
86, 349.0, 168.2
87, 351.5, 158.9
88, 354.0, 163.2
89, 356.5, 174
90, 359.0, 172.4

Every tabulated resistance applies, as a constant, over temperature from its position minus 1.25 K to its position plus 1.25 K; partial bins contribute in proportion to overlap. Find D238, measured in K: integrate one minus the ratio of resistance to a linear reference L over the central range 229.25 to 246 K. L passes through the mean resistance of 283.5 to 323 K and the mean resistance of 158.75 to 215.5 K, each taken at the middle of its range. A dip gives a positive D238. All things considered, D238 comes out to 7.4 K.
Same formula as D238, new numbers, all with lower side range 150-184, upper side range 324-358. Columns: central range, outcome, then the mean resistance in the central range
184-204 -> 1.59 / 136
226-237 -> 3.71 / 101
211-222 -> 1.37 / 131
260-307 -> 2.06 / 152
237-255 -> 6.85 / 95.5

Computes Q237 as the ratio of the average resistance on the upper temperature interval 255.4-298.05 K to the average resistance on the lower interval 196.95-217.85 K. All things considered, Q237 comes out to 1.12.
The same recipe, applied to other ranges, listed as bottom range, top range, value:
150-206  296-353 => 1.16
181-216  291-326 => 1.19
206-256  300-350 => 1.47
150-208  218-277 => 0.86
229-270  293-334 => 1.43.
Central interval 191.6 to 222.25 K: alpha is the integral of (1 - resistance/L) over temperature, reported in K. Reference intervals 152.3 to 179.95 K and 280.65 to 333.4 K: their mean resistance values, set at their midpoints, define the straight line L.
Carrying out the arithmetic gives 3.2 K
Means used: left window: 144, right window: 160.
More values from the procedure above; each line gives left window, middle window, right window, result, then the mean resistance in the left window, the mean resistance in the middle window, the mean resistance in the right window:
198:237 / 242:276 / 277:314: 2.4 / 123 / 131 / 157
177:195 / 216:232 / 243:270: 1.3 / 137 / 123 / 130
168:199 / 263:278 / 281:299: 0.3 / 138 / 146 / 152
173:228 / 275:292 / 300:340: 0.3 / 134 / 153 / 165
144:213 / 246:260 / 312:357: 2.1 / 141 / 130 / 165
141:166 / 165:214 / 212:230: 1.0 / 154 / 137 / 127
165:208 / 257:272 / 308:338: 0.7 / 137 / 146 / 166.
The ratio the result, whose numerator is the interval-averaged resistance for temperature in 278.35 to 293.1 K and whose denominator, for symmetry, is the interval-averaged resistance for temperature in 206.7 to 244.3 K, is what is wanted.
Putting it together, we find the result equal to 1.4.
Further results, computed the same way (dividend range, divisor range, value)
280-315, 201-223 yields 1.19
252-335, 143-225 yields 1.11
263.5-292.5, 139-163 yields 0.96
